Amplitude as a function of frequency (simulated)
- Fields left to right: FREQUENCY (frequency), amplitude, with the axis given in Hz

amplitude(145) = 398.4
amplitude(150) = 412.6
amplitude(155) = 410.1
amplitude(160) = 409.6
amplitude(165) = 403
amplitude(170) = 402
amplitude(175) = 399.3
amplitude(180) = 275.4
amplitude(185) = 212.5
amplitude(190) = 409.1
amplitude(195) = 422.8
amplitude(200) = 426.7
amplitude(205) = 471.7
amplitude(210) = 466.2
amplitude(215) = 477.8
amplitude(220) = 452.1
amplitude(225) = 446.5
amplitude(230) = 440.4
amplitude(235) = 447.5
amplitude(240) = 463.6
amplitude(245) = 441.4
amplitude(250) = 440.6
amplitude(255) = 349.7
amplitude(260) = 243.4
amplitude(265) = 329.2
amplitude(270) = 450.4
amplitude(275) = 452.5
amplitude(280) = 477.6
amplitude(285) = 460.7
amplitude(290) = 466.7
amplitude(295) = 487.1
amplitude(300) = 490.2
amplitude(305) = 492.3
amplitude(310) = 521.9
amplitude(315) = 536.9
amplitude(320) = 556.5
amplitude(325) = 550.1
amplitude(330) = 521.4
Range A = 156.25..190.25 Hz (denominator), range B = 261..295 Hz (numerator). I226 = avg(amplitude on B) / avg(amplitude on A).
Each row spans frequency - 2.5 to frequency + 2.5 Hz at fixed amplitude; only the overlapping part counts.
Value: 1.2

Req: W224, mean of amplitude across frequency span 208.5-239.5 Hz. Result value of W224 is 455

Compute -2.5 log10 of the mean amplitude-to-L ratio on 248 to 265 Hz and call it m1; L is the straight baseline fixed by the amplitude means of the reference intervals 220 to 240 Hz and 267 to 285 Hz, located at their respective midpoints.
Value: 0.31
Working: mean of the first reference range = 448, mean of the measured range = 339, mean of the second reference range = 457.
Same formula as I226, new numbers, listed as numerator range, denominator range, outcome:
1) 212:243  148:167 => 1.11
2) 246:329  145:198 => 1.21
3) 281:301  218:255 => 1.08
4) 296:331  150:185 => 1.40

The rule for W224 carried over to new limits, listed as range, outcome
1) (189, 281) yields 426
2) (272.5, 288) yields 464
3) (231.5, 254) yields 441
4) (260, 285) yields 412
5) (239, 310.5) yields 435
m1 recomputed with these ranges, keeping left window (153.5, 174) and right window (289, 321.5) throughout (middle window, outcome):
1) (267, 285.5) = 0.07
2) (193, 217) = -0.04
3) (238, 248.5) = 0.03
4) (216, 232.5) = 0.00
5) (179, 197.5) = 0.26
